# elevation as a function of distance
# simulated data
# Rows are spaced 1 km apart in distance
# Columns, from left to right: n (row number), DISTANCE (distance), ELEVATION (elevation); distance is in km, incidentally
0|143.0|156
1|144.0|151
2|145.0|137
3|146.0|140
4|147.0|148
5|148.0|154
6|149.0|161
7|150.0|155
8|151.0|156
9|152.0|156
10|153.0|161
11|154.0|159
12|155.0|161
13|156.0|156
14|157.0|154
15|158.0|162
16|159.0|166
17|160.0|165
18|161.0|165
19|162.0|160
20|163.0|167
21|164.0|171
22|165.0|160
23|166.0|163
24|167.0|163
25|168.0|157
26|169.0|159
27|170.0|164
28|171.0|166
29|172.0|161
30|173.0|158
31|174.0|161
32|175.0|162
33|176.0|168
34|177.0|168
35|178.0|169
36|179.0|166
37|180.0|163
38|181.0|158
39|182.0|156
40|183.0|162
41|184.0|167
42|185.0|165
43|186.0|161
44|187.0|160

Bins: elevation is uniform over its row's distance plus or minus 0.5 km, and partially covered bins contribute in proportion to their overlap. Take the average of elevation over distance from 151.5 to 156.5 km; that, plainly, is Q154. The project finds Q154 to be 159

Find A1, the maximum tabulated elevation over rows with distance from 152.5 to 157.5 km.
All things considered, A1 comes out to 161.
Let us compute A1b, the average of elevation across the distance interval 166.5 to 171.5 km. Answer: 162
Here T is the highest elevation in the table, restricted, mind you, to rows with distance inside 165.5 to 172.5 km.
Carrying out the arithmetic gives 166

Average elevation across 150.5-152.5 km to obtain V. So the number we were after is 156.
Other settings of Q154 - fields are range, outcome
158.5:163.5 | 165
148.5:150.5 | 158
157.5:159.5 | 164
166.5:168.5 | 160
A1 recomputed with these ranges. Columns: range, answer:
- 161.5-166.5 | 171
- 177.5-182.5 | 169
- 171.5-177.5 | 168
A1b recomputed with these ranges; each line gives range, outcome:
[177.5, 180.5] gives 166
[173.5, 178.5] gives 166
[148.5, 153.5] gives 158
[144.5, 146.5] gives 138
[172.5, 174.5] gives 160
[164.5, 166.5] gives 162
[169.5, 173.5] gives 162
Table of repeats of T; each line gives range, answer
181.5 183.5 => 162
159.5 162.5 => 165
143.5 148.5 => 154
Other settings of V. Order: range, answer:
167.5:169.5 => 158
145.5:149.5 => 151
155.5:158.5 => 157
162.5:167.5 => 165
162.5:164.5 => 169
